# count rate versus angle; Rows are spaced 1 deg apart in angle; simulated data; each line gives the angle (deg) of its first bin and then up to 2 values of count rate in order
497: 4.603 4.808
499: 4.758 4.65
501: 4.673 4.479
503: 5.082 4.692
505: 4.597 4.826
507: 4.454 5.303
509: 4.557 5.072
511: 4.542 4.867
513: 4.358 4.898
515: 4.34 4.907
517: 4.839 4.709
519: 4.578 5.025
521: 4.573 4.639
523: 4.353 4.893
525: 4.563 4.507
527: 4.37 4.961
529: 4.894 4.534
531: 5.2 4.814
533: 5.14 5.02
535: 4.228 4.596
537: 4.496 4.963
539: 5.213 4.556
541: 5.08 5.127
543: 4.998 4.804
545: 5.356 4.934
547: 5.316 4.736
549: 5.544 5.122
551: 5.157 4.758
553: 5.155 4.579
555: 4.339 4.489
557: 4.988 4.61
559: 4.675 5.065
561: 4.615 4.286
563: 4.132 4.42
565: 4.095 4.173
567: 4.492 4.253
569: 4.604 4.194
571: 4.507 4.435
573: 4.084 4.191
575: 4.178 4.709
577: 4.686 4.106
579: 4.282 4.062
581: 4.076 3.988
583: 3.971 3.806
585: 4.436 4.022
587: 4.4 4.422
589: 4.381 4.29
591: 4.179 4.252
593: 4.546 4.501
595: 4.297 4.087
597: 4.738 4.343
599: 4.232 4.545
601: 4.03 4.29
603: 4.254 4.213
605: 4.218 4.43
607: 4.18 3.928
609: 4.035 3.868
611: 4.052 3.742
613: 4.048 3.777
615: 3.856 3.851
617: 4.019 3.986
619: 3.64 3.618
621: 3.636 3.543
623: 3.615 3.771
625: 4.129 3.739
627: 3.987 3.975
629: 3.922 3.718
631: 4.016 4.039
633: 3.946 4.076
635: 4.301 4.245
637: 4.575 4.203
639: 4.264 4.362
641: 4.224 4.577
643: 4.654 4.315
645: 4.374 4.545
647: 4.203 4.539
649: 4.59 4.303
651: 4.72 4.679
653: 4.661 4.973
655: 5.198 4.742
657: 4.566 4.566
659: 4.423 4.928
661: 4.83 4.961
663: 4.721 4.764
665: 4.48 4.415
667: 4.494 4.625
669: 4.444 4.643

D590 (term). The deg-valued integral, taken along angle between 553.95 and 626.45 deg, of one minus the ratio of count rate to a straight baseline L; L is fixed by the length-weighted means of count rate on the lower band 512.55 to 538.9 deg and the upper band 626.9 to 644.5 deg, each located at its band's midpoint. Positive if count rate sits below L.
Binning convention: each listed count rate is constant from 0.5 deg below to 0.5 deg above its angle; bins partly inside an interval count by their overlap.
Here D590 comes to 3.4 deg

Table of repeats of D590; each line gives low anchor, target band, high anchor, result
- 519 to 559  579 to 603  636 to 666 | 2.3 deg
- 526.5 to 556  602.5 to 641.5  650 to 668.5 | 6.2 deg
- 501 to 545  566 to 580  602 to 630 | -0.1 deg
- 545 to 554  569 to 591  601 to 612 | 1.5 deg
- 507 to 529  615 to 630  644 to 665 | 2.7 deg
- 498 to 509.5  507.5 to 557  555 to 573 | -2.3 deg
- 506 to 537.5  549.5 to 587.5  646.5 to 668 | 2.2 deg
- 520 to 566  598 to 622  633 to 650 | 2.6 deg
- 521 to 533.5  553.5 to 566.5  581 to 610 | 0.0 deg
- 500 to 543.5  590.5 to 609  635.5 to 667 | 1.4 deg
